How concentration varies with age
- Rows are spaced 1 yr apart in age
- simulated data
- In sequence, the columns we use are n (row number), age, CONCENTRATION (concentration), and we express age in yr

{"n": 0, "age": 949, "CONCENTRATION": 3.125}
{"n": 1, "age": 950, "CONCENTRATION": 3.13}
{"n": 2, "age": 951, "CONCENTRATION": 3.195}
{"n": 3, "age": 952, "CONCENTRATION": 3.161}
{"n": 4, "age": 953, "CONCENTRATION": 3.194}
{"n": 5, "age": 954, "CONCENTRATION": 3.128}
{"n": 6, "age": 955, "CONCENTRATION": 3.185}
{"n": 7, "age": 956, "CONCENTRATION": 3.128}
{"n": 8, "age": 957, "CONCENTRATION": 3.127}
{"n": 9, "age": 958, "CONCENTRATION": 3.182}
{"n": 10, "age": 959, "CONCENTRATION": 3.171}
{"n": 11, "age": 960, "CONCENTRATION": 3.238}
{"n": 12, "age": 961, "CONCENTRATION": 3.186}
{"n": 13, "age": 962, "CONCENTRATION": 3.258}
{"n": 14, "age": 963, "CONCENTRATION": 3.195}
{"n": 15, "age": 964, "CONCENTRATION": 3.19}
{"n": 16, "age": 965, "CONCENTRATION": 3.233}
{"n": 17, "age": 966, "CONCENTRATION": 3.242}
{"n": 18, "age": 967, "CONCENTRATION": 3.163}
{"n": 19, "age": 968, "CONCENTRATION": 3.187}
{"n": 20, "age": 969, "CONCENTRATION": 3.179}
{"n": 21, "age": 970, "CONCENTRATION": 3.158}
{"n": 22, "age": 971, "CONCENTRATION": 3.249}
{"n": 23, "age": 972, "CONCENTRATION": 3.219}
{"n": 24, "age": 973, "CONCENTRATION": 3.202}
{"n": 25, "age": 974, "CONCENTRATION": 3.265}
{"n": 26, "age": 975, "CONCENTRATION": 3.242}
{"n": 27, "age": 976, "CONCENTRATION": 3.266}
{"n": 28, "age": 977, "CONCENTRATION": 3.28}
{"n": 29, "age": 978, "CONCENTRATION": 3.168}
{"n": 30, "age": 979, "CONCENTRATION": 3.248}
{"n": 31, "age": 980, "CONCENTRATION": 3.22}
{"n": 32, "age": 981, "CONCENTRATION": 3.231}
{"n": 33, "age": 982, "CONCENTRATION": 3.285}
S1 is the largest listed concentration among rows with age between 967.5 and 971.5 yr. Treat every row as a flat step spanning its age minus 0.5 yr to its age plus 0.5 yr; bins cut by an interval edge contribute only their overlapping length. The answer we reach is 3.249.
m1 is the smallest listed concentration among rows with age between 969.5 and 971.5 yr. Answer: 3.158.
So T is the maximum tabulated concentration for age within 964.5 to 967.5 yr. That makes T 3.242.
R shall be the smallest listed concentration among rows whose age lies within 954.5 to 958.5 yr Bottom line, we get 3.127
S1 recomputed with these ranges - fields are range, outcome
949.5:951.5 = 3.195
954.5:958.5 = 3.185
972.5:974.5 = 3.265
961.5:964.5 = 3.258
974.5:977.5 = 3.28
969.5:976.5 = 3.266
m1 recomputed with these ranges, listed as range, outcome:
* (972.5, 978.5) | 3.168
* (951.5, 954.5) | 3.128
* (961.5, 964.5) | 3.19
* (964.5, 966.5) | 3.233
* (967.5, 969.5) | 3.179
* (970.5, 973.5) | 3.202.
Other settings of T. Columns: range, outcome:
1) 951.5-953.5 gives 3.194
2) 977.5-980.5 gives 3.248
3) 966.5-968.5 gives 3.187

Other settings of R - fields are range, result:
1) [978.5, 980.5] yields 3.22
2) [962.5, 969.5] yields 3.163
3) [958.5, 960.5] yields 3.171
